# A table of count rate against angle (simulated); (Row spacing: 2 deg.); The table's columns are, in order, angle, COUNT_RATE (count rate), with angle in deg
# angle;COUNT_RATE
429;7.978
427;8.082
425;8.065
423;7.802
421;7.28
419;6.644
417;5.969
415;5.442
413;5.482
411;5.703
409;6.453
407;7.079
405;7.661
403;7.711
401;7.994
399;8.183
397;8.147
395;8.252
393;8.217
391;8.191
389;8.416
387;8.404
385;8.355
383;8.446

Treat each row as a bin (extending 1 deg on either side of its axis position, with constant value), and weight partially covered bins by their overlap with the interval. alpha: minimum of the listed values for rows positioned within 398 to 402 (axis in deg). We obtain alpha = 7.994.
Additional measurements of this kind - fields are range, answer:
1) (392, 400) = 8.147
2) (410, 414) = 5.482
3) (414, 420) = 5.442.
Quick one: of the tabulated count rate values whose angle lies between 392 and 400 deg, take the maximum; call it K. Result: 8.252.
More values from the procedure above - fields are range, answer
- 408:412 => 6.453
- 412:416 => 5.482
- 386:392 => 8.416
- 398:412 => 8.183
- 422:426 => 8.065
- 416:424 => 7.802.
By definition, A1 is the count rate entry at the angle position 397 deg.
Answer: 8.147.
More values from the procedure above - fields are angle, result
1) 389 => 8.416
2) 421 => 7.28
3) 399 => 8.183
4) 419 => 6.644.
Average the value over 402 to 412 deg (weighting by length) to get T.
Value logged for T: 6.92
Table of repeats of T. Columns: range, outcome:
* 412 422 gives 6.16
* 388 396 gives 8.27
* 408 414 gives 5.88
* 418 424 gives 7.24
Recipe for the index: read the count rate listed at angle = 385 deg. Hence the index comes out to 8.355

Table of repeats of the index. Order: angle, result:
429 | 7.978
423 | 7.802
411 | 5.703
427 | 8.082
